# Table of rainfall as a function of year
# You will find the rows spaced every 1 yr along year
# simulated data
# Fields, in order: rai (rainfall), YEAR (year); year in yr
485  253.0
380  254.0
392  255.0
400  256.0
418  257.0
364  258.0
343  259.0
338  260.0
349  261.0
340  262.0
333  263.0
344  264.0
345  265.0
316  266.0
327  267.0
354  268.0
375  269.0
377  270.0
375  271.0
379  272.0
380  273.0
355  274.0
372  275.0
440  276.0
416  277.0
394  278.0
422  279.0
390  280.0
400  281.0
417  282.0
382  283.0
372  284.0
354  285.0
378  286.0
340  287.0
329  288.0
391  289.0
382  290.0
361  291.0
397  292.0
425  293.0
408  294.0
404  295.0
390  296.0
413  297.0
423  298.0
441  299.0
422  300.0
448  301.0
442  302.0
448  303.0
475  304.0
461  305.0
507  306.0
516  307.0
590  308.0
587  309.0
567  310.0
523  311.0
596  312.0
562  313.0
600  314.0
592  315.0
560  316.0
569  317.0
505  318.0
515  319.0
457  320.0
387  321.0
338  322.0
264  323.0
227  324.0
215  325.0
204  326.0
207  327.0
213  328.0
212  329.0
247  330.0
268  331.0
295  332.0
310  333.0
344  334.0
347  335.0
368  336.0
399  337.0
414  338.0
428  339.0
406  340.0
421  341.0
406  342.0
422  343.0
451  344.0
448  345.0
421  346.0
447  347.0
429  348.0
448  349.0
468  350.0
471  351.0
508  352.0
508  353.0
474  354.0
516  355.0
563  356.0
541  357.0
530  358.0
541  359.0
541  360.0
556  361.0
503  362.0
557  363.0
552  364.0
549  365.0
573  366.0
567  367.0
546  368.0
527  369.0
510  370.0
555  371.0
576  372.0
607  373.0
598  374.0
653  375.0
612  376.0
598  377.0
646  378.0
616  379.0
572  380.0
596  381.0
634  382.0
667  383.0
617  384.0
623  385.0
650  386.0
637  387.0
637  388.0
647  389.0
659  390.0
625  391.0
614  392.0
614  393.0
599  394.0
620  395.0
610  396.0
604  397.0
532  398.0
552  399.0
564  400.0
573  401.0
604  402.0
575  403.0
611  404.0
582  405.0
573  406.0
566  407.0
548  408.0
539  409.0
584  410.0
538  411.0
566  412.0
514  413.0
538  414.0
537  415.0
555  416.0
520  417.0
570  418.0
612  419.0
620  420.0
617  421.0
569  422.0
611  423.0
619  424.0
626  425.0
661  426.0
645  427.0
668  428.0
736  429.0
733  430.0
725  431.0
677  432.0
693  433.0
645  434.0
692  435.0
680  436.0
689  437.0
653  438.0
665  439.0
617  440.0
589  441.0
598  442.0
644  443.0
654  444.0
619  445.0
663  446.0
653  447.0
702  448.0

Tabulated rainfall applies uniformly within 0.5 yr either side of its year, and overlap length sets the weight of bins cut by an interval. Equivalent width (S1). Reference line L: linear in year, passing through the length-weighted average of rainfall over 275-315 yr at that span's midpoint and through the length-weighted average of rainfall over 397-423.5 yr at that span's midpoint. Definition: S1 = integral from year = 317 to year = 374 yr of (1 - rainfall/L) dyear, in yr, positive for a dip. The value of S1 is 7.3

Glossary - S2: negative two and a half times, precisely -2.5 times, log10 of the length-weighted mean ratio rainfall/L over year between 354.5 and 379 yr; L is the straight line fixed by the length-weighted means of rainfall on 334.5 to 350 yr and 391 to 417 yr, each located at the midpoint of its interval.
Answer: -0.18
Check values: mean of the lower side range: 419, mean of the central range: 564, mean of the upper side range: 572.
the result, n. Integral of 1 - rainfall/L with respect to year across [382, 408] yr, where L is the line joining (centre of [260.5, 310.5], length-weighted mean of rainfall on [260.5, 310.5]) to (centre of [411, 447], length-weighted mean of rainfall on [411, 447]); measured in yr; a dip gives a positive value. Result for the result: -1.4 yr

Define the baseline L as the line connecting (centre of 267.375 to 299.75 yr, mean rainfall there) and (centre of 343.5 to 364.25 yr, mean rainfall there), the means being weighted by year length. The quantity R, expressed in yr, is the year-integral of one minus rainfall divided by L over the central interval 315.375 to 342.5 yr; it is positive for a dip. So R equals 6.2 yr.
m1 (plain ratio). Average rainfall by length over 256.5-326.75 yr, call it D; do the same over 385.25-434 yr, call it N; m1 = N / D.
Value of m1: 1.5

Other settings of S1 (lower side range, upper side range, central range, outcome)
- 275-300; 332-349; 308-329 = -1.8 yr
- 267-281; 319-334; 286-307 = -4.7 yr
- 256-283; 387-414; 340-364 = 1.1 yr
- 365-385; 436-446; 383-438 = 0.5 yr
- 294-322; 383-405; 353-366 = 0.6 yr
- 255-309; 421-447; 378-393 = -1.5 yr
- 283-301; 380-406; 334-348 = 2.4 yr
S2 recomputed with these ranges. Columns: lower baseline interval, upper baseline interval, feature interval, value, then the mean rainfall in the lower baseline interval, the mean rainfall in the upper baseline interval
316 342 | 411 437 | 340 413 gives -0.15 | 348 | 625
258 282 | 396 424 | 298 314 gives -0.20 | 369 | 571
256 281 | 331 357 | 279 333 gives -0.04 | 370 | 428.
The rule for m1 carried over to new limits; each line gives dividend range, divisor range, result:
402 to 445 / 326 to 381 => 1.31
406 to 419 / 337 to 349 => 1.29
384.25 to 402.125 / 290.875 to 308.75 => 1.36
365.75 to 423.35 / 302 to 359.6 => 1.36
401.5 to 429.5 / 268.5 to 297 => 1.53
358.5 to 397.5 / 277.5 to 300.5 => 1.51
